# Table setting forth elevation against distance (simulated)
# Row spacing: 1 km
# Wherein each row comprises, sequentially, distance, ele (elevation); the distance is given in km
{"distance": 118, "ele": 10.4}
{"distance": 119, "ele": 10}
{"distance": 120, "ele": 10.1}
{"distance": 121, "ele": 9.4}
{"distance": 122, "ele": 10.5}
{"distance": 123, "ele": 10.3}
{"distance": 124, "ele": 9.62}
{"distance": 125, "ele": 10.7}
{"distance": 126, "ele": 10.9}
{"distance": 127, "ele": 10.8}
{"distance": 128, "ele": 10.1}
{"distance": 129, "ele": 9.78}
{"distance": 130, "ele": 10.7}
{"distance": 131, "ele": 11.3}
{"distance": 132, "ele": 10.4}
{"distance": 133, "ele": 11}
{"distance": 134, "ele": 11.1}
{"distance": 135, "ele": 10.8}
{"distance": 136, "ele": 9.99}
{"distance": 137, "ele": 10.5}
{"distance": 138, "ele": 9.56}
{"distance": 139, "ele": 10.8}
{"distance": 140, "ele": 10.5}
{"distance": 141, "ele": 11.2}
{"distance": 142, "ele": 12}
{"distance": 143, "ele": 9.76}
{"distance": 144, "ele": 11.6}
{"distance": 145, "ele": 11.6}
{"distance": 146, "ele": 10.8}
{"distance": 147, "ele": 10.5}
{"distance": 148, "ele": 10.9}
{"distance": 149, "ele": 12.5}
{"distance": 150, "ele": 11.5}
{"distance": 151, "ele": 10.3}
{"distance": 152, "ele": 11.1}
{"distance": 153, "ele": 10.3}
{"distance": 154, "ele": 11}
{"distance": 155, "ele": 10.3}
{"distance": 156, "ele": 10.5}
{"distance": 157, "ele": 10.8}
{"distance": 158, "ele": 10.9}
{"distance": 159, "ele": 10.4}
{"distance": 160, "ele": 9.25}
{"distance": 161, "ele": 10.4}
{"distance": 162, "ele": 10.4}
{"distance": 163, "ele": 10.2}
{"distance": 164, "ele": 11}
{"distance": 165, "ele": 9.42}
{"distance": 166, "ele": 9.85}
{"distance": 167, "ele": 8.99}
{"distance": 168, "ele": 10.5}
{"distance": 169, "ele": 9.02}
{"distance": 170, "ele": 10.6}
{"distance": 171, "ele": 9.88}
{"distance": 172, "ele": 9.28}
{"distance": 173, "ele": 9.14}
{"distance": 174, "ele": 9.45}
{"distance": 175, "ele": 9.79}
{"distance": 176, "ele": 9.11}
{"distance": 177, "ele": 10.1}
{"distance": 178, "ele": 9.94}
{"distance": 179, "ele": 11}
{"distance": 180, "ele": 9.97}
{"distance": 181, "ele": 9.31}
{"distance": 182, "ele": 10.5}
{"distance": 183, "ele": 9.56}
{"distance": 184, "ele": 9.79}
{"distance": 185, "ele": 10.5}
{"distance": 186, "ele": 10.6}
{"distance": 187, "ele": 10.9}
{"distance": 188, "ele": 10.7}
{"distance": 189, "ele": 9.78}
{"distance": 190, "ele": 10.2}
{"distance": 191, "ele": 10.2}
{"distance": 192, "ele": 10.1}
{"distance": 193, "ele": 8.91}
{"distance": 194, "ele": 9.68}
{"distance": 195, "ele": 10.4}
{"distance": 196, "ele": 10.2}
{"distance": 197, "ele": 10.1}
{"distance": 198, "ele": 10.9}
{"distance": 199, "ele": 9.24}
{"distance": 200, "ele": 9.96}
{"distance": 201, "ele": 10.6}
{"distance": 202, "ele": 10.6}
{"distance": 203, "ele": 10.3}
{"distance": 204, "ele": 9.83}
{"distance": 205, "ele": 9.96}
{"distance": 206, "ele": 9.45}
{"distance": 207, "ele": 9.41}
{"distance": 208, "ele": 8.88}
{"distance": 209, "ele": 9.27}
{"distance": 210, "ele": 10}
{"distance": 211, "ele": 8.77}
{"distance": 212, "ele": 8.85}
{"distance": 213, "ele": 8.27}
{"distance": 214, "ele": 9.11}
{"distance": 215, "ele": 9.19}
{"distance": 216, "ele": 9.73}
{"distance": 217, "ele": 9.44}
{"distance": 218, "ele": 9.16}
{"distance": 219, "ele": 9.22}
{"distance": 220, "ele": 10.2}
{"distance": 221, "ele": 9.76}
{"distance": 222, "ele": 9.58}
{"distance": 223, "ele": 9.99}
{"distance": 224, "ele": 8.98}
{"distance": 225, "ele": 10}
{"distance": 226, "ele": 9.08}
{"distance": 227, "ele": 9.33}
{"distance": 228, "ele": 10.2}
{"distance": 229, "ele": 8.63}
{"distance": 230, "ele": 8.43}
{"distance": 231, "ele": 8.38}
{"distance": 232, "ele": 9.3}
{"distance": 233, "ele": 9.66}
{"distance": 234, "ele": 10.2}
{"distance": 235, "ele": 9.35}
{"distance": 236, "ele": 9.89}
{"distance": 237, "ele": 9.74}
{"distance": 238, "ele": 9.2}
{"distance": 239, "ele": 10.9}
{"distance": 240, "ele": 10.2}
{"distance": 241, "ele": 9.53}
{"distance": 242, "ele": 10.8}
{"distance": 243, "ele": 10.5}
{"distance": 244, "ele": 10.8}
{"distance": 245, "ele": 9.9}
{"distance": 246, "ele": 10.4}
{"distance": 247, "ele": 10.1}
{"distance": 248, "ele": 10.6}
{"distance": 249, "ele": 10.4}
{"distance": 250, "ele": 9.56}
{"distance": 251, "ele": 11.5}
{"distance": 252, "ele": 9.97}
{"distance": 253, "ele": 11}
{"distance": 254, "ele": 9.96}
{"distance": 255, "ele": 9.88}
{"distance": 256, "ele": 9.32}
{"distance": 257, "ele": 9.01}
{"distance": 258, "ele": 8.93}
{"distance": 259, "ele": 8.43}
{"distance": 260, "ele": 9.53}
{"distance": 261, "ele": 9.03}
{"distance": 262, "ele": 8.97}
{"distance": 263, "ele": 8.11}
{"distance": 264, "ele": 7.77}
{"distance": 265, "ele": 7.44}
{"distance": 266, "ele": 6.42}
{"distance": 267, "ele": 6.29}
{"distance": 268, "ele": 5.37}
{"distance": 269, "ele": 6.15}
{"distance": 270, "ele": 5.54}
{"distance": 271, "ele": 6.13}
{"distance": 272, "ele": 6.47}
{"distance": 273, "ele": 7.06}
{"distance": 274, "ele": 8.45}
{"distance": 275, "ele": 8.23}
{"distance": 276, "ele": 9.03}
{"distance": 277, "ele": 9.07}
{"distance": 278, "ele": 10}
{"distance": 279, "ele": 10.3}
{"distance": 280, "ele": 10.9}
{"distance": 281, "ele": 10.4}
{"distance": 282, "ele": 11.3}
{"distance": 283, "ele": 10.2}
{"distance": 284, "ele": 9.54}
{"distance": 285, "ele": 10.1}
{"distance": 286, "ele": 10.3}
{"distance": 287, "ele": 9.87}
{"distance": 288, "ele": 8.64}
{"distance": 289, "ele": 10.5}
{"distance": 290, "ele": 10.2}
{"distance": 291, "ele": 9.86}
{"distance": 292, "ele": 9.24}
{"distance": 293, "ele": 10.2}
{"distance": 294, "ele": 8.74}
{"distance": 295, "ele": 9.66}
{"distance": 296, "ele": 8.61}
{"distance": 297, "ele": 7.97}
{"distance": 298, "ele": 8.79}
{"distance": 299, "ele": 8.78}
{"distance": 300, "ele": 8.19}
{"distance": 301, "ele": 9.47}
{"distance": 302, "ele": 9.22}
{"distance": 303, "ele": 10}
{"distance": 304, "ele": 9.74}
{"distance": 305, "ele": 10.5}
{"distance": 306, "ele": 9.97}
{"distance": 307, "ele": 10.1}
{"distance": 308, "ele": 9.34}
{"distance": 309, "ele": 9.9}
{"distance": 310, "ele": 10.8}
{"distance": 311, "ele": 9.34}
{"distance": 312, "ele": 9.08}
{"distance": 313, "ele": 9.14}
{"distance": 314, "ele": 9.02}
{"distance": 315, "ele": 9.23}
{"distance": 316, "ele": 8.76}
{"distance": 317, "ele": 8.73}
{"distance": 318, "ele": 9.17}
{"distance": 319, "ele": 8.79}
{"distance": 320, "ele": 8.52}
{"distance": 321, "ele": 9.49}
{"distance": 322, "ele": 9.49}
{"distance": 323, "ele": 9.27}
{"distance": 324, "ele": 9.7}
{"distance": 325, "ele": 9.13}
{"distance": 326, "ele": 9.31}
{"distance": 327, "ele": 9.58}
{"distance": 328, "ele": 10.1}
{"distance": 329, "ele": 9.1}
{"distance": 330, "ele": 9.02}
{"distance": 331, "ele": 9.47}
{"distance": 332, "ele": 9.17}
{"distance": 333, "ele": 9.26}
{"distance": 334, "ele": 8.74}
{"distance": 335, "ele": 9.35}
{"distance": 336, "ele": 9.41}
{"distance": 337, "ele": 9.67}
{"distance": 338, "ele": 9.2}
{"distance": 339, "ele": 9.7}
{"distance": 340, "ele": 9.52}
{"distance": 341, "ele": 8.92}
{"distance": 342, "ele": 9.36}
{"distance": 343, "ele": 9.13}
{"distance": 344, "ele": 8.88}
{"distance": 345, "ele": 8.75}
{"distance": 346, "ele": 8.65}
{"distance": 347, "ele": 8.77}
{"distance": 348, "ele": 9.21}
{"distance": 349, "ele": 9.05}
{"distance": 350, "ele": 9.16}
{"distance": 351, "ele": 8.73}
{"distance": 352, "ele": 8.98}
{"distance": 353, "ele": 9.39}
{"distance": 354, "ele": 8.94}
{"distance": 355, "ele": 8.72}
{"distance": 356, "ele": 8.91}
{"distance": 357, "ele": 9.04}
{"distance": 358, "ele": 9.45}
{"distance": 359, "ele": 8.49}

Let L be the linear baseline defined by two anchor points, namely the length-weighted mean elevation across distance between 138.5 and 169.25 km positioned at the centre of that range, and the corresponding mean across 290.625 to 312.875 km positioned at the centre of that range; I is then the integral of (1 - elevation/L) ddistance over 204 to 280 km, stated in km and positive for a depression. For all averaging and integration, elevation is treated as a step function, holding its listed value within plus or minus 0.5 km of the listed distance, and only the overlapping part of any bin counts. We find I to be 5.7 km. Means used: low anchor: 10.6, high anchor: 9.42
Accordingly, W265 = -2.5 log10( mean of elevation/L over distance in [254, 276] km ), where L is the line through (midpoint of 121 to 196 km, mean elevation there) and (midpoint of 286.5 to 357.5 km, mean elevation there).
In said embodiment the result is 0.23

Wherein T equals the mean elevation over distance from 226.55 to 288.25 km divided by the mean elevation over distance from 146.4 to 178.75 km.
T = 0.90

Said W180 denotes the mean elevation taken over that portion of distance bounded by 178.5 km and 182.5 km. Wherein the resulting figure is 10.2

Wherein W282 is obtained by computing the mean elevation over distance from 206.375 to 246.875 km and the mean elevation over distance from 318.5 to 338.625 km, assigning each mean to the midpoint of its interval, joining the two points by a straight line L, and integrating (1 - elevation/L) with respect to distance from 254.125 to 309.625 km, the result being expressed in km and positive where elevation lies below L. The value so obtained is 2.77 km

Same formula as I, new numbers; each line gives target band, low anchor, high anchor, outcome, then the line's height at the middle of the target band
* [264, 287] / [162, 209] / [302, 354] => 2.7 km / 9.54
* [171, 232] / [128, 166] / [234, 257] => 4.0 km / 10.4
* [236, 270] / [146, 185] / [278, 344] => 1.9 km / 9.77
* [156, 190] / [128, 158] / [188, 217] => 0.7 km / 10.3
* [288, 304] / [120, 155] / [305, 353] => 0.4 km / 9.52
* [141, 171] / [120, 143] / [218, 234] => -1.0 km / 10.2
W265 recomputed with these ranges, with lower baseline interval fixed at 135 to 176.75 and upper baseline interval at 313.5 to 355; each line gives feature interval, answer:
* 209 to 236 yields 0.07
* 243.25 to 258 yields -0.04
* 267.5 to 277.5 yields 0.32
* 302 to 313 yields -0.05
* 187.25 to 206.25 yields 0.00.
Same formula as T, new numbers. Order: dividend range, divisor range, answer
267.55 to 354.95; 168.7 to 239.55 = 0.94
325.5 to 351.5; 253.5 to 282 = 1.10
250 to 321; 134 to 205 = 0.88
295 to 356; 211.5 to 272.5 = 1.01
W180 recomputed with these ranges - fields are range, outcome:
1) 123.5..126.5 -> 10.4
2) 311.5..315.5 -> 9.12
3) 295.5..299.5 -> 8.54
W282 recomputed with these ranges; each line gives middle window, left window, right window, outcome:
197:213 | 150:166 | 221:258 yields 0.6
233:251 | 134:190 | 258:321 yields -1.3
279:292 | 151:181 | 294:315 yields -0.9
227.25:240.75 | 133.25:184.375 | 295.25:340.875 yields 0.4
